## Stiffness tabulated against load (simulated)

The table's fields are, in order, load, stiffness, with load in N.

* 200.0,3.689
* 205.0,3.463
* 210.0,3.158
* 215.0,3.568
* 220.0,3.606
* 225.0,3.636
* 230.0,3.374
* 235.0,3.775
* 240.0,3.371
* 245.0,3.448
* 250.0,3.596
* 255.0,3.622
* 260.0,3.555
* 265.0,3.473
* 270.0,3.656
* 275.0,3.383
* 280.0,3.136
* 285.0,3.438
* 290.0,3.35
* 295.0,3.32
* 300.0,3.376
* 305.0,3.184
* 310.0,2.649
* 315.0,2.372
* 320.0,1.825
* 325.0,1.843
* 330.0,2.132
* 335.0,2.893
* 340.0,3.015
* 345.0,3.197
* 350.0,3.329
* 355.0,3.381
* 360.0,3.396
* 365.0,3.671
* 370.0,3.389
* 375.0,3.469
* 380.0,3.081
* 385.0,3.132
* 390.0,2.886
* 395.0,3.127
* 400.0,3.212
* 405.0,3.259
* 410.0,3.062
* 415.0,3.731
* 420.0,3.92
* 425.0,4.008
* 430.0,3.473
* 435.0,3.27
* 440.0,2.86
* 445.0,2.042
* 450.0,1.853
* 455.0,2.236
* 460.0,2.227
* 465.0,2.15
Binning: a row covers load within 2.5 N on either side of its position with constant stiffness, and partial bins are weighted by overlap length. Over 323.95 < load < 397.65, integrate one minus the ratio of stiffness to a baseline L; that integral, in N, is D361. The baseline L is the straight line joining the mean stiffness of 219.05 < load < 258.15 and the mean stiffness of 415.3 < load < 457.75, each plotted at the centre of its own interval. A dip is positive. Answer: 2.64 N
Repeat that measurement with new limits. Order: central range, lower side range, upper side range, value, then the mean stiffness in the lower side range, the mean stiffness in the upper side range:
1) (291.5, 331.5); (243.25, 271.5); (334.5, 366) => 9.2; 3.56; 3.27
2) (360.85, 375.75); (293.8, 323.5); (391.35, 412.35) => -2.5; 2.73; 3.15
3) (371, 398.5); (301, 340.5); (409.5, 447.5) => -1.7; 2.5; 3.31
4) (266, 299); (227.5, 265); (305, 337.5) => -4.8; 3.53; 2.35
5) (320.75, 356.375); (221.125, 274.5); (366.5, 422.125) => 6.6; 3.55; 3.3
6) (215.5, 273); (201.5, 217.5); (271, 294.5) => -2.9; 3.41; 3.35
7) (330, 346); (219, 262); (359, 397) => 2.2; 3.55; 3.27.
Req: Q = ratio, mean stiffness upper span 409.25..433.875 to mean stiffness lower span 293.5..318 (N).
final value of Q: 1.24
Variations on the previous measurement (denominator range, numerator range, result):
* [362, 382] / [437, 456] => 0.67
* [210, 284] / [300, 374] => 0.83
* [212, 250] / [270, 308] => 0.94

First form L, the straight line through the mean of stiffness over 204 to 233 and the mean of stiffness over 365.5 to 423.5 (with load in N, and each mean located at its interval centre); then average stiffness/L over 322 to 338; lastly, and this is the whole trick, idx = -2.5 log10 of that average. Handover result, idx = 0.418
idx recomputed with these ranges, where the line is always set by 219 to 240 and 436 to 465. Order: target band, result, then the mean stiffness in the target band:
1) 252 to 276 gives -0.06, 3.55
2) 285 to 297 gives -0.05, 3.36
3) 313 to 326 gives 0.45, 2.02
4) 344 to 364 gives -0.18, 3.36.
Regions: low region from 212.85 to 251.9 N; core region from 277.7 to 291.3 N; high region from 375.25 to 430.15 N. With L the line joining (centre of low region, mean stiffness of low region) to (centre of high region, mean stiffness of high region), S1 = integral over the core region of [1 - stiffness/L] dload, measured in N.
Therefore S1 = 0.7 N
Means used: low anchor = 3.55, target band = 3.31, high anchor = 3.35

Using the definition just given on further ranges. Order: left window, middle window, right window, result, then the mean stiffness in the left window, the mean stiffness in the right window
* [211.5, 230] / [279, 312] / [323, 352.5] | -1.94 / 3.55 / 2.75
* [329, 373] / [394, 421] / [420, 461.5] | -3.72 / 3.19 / 2.83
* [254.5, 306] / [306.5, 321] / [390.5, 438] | 4.33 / 3.41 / 3.42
